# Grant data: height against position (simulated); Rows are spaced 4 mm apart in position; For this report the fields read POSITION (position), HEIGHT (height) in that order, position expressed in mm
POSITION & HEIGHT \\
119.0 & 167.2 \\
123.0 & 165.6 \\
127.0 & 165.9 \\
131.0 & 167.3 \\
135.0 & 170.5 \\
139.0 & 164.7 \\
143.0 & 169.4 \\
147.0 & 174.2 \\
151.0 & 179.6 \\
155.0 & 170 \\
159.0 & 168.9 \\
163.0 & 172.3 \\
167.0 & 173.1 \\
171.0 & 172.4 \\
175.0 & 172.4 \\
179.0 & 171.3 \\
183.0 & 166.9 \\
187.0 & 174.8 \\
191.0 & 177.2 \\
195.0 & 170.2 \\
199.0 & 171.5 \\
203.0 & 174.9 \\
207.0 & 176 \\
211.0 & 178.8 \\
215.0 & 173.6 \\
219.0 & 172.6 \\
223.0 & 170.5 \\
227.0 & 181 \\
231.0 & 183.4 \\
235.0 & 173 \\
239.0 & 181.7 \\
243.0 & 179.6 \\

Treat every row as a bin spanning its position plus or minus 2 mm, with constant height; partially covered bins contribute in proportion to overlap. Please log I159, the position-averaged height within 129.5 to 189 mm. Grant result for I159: 171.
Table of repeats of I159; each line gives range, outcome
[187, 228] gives 174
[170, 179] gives 172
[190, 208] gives 174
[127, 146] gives 168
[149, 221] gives 173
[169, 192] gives 172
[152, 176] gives 172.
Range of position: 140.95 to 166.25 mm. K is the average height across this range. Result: 172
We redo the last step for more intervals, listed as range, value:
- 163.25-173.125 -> 173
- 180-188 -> 170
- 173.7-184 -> 170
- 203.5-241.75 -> 177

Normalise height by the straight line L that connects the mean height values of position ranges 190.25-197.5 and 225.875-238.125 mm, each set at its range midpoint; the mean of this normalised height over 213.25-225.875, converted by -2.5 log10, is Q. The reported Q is 0.03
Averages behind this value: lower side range 173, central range 173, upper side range 179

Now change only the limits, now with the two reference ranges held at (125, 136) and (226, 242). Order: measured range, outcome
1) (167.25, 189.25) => 0.01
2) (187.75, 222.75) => 0.01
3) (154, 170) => 0.00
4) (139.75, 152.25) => -0.02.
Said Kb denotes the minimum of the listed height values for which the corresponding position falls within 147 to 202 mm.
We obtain 166.9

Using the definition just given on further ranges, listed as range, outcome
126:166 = 164.7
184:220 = 170.2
